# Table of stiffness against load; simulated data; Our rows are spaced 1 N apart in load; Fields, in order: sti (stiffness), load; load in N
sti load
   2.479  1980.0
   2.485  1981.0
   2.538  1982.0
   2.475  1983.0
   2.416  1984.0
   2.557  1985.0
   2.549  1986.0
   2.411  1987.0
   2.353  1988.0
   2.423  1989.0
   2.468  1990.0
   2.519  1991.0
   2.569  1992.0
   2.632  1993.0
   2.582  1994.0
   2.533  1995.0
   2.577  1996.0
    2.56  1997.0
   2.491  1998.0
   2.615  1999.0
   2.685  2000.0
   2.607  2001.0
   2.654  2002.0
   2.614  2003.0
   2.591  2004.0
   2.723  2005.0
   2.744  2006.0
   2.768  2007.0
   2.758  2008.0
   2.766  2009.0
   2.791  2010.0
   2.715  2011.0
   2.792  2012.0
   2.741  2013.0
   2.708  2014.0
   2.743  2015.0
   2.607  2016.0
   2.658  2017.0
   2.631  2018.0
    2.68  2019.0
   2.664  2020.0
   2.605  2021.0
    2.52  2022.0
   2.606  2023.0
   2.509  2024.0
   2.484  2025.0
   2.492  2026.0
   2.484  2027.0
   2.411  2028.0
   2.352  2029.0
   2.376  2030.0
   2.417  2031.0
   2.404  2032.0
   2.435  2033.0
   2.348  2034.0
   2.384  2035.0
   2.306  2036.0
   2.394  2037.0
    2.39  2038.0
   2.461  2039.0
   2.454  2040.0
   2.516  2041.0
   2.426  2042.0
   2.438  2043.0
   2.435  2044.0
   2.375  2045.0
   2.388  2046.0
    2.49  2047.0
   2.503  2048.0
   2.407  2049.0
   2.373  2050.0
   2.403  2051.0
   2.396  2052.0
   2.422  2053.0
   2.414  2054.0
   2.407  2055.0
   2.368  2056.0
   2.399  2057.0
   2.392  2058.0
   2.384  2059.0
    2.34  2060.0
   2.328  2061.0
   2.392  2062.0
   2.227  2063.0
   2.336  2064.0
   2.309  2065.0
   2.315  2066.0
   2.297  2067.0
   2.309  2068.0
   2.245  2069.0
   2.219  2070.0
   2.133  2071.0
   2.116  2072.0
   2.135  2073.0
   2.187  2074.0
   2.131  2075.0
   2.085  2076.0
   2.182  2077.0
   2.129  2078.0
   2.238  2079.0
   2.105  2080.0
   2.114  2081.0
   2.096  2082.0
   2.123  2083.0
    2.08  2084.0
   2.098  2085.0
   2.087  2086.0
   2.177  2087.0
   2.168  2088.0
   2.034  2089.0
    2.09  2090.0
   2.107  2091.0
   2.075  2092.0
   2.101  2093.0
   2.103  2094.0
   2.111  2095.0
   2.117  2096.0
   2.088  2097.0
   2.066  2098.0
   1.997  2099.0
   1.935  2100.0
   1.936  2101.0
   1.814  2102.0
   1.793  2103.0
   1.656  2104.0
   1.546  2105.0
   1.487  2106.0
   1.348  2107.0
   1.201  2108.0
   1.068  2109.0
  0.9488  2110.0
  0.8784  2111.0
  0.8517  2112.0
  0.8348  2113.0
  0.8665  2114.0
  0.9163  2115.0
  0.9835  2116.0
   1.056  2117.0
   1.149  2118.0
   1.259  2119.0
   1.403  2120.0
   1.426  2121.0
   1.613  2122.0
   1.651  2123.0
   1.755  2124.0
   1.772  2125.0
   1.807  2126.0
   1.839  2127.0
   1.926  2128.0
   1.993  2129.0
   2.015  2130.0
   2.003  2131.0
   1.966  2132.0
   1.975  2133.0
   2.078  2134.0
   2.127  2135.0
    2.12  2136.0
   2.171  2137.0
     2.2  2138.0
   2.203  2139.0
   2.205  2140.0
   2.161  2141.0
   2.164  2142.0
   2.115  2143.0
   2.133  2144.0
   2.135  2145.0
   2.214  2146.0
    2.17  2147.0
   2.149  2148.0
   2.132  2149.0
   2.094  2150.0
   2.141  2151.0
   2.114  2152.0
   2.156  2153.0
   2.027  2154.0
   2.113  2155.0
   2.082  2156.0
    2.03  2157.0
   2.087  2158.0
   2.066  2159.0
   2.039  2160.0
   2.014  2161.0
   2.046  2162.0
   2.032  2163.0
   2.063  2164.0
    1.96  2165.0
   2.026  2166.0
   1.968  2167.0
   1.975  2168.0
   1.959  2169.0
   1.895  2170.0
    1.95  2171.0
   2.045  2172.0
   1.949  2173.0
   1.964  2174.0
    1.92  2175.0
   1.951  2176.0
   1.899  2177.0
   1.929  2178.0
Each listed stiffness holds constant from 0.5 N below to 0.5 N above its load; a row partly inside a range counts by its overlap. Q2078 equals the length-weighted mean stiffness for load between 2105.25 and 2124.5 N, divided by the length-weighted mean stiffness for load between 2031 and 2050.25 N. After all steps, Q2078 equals 0.50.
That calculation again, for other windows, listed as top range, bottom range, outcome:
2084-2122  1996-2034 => 0.62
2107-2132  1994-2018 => 0.52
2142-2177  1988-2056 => 0.81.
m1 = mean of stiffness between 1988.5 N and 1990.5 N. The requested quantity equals 2.45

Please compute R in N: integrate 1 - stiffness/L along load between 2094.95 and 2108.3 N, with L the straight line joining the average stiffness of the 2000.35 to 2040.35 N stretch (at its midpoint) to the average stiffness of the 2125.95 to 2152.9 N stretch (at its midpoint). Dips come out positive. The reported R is 2.7 N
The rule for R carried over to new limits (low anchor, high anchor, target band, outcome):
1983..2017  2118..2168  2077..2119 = 9.1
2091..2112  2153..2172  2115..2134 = 2.0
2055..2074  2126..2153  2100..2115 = 6.0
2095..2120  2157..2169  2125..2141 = -3.2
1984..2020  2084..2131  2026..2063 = -2.9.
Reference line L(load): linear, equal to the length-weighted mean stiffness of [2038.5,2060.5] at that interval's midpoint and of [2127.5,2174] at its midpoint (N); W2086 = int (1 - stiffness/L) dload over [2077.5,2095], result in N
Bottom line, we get 1.4 N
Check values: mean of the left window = 2.42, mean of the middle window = 2.11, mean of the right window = 2.07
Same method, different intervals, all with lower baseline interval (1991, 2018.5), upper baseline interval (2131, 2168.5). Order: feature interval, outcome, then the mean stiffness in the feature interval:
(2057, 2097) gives 3.2 N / 2.19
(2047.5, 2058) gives 0.3 N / 2.41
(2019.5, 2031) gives 0.4 N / 2.5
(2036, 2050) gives 0.4 N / 2.43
